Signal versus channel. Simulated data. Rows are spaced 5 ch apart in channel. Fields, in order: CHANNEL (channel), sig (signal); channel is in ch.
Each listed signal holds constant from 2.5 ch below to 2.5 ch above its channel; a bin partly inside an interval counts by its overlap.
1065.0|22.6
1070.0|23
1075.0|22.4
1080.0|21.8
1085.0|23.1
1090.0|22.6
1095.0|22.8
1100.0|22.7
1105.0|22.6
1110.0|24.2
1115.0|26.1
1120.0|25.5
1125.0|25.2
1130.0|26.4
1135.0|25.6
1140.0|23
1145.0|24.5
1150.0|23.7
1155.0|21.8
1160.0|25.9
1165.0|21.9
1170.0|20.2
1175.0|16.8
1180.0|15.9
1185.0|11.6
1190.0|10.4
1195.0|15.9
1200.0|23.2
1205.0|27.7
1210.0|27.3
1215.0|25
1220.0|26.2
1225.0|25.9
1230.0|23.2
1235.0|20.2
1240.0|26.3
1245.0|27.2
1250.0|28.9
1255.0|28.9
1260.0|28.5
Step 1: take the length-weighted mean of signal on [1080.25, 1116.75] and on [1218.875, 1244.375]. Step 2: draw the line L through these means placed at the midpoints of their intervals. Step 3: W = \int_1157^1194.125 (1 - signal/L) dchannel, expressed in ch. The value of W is 10.0 ch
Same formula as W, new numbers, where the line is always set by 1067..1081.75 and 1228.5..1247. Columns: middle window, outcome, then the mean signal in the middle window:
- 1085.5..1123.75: -1.73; 23.8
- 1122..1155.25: -1.98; 24.5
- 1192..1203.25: 1.93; 19.7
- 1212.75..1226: -0.93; 25.7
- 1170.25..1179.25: 2.31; 17.5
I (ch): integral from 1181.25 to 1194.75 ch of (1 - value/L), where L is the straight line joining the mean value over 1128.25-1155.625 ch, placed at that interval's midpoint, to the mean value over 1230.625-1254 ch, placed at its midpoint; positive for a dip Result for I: 6.8 ch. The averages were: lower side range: 24.3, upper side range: 25.7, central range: 12.3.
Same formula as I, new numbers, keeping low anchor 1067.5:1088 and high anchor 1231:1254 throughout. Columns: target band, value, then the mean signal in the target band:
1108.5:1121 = -1.1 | 25.3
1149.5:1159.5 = 0.4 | 23.2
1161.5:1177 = 2.7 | 20.1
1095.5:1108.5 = 0.1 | 22.8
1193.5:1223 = 0.6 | 24.5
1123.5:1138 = -1.3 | 25.7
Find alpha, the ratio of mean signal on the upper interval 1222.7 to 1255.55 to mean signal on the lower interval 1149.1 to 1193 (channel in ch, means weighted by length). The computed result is 1.39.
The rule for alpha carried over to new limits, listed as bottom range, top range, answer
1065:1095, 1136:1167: 1.04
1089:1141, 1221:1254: 1.05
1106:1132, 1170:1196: 0.58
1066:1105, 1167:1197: 0.67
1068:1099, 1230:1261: 1.16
